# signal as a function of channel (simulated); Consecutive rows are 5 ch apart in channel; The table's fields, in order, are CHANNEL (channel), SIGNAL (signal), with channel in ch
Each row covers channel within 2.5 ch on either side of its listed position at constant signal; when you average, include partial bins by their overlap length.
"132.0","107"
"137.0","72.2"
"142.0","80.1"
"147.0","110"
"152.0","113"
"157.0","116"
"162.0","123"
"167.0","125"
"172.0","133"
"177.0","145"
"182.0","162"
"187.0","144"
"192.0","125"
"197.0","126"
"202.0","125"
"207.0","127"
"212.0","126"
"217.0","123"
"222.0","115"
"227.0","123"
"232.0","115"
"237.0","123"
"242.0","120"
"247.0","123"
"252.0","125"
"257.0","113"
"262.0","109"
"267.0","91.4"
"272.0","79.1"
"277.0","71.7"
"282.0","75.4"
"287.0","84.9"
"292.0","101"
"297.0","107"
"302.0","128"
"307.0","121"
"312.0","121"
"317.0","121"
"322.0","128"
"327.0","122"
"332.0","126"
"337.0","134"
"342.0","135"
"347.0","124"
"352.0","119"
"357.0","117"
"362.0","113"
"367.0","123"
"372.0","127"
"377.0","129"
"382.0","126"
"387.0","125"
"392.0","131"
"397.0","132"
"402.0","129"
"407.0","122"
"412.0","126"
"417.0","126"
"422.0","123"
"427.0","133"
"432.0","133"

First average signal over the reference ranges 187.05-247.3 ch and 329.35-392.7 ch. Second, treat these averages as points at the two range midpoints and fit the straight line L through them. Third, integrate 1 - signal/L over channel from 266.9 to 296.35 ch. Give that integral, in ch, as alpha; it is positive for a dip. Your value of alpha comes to 9.4 ch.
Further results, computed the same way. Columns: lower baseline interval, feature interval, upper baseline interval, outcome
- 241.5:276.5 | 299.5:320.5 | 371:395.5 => -1.5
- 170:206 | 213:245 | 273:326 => 1.3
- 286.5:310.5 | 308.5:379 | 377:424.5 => -3.8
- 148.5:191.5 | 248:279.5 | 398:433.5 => 7.4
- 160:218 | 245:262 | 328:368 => 1.4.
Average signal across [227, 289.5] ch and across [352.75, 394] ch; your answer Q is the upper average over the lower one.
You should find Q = 1.20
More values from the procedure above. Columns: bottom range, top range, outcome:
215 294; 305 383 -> 1.17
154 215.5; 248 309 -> 0.77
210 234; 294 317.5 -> 0.99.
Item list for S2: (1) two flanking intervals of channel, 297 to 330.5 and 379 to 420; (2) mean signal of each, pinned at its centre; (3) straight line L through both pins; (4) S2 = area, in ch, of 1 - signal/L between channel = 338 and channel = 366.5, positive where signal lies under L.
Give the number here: 0.5 ch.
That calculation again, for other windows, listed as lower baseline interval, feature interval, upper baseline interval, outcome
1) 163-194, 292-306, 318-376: 1.5 ch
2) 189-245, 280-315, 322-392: 5.1 ch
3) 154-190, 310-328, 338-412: 0.7 ch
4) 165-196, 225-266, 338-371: 4.6 ch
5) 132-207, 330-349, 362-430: -0.7 ch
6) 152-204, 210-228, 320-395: 1.2 ch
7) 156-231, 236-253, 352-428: 0.7 ch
